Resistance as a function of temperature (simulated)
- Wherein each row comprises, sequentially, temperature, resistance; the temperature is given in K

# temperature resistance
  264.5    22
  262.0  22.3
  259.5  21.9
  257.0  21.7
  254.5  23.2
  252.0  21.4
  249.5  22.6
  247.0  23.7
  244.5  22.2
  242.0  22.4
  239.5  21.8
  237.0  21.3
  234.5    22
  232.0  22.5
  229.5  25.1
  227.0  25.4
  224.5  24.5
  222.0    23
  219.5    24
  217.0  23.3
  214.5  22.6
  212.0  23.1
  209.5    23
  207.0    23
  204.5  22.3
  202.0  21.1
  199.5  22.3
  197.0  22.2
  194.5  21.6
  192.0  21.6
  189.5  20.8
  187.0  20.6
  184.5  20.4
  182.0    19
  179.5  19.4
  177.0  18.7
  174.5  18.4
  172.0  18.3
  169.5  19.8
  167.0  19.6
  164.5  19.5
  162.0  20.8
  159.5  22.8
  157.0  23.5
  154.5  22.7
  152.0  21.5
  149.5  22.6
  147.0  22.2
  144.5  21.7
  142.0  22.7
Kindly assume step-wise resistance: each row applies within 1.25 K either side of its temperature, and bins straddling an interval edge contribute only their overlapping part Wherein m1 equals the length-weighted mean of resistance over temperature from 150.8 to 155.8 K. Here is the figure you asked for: 22.1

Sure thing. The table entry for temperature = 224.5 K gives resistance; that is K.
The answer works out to 24.5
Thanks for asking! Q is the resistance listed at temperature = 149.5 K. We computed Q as 22.6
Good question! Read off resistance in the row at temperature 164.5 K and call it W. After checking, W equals 19.5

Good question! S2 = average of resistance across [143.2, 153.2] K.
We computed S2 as 22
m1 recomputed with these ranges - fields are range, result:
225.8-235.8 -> 23.7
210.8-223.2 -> 23.2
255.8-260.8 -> 21.8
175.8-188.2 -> 19.6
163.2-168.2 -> 19.6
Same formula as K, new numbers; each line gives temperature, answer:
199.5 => 22.3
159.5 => 22.8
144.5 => 21.7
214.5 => 22.6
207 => 23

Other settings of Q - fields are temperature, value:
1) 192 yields 21.6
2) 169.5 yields 19.8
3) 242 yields 22.4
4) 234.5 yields 22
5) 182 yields 19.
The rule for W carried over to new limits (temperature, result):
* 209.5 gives 23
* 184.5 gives 20.4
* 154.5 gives 22.7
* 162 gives 20.8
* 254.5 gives 23.2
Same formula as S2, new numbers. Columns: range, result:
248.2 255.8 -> 22.4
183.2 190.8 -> 20.6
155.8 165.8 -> 21.6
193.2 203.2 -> 21.8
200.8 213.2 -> 22.5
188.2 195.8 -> 21.3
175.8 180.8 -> 19.1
